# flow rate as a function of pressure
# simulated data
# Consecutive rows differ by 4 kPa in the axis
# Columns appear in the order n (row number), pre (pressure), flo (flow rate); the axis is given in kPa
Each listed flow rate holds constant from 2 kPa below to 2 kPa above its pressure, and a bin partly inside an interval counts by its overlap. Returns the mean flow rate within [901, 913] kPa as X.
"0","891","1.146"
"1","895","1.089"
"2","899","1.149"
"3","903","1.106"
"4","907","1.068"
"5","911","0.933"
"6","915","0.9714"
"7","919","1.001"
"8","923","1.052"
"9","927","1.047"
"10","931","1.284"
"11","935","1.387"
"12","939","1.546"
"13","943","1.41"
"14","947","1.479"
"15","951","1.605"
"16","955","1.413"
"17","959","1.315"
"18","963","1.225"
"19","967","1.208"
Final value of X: 1.04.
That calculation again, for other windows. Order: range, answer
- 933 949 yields 1.46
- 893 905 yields 1.11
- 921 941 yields 1.26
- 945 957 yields 1.5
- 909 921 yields 0.968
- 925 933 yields 1.17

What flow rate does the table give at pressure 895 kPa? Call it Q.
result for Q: 1.089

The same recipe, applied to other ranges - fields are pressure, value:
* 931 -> 1.284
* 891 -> 1.146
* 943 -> 1.41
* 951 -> 1.605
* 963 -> 1.225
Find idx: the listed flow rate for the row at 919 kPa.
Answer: 1.001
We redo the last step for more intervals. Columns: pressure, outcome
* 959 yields 1.315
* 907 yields 1.068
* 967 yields 1.208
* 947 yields 1.479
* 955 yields 1.413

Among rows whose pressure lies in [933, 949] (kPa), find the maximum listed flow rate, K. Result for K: 1.546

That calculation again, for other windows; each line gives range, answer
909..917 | 0.9714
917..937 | 1.387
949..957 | 1.605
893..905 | 1.149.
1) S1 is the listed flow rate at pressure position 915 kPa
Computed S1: 0.9714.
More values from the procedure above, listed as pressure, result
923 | 1.052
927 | 1.047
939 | 1.546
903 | 1.106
